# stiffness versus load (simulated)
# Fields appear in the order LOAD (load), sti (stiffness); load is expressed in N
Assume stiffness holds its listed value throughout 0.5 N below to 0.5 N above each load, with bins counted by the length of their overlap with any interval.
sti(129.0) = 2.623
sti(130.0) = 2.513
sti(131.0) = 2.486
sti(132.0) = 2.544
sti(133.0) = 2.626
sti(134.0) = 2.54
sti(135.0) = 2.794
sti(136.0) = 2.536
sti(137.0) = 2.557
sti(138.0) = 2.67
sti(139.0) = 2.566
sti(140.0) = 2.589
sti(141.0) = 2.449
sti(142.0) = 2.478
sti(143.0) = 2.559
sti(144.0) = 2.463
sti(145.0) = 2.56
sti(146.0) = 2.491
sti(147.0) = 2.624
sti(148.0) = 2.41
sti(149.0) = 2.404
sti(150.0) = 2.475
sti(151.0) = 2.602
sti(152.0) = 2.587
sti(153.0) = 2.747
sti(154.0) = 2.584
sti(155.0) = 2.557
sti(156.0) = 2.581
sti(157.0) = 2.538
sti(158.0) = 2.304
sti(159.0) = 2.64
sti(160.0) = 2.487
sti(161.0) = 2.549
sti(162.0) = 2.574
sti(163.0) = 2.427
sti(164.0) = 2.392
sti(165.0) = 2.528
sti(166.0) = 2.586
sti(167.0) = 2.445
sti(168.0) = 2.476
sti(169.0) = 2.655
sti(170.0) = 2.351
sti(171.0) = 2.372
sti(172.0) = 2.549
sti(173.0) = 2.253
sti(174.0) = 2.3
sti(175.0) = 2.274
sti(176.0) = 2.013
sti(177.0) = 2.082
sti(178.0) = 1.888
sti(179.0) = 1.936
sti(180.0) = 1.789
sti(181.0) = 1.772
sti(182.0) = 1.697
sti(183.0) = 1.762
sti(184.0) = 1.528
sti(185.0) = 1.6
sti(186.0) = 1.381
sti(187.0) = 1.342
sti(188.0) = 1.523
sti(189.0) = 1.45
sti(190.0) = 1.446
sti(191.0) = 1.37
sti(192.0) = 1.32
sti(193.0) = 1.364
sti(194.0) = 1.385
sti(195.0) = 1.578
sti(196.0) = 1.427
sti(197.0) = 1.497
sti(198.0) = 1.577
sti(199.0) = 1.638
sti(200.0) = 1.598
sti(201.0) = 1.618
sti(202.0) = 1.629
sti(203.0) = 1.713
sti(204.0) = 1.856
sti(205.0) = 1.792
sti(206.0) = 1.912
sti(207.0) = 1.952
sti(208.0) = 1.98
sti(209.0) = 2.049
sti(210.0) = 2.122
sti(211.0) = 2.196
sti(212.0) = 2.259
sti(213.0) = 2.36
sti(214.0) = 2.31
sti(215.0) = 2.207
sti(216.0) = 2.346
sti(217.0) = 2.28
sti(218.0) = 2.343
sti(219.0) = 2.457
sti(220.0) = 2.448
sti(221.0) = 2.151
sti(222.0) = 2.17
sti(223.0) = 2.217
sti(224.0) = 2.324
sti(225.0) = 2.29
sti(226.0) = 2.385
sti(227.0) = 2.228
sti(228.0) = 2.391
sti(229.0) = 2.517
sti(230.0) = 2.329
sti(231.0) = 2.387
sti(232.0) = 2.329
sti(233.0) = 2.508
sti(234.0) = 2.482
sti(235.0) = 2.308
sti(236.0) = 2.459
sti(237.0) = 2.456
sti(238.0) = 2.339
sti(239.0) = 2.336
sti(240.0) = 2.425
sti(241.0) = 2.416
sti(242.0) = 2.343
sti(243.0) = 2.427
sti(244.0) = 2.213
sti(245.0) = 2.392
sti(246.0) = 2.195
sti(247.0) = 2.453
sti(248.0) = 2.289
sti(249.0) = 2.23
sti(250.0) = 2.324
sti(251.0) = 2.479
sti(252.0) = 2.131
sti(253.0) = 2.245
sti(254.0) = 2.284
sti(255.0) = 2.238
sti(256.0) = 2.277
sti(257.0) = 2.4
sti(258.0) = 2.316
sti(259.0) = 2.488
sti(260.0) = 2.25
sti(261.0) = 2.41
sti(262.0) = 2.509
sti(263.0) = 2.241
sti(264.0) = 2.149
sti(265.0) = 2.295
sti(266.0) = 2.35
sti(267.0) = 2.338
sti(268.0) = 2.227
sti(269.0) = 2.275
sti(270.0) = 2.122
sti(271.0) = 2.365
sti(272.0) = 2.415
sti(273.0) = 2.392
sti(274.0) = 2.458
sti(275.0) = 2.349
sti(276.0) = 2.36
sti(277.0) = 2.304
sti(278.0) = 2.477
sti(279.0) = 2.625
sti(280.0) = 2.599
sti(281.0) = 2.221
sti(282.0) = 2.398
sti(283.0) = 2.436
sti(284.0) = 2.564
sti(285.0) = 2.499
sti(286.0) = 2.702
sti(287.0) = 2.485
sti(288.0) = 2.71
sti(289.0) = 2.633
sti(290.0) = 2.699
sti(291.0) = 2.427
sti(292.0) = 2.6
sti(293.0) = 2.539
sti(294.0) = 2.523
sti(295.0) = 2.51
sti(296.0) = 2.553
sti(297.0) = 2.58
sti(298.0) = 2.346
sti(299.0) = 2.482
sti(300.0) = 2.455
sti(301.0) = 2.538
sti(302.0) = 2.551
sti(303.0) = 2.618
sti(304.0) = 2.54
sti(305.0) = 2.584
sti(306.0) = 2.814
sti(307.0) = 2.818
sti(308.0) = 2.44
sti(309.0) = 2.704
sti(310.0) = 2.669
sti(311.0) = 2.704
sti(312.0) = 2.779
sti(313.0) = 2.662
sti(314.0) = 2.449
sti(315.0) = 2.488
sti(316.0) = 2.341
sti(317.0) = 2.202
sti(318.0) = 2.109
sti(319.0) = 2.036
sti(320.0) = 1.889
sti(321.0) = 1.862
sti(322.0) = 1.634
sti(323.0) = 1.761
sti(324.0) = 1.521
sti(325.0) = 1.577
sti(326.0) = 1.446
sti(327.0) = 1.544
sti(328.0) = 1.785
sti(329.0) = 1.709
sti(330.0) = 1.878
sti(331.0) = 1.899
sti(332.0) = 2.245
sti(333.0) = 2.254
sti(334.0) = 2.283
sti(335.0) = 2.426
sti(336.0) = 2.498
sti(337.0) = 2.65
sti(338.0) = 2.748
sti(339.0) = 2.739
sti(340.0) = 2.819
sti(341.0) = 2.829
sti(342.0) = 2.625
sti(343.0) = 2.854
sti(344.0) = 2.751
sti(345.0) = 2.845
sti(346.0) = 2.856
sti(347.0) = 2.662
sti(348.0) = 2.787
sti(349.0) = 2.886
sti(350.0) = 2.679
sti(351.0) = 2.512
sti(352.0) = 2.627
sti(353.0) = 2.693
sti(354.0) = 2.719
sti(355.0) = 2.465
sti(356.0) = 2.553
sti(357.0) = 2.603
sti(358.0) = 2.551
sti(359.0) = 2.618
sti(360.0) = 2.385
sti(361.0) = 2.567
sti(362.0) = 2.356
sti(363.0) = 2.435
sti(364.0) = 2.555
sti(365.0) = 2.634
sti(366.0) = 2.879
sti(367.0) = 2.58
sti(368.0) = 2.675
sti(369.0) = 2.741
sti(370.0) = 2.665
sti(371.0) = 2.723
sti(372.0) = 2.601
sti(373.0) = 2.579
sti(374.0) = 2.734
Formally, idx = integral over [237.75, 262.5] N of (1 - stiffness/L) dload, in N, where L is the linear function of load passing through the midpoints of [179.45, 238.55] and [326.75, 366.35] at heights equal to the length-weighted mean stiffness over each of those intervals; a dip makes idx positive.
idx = -2.4 N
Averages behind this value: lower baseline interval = 1.97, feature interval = 2.34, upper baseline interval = 2.51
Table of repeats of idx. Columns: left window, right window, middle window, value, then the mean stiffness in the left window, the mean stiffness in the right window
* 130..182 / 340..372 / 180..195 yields 5.8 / 2.44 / 2.66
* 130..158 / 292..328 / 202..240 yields 3.1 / 2.55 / 2.32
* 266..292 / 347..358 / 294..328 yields 3.0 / 2.44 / 2.65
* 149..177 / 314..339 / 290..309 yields -3.9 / 2.47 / 2.06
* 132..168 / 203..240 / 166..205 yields 9.6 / 2.54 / 2.26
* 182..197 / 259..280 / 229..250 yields -3.6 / 1.47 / 2.35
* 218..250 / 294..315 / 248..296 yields 1.5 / 2.35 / 2.59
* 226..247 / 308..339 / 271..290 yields -1.8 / 2.38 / 2.17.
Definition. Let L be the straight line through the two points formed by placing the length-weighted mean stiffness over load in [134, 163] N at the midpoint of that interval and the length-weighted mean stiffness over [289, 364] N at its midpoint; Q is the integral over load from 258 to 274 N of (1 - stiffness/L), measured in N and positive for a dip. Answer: 0.9 N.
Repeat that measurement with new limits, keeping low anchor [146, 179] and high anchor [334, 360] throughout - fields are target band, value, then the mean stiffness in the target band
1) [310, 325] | 2.6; 2.17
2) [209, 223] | 1.3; 2.27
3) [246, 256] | 1.0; 2.29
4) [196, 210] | 4.1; 1.76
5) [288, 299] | 0.2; 2.55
